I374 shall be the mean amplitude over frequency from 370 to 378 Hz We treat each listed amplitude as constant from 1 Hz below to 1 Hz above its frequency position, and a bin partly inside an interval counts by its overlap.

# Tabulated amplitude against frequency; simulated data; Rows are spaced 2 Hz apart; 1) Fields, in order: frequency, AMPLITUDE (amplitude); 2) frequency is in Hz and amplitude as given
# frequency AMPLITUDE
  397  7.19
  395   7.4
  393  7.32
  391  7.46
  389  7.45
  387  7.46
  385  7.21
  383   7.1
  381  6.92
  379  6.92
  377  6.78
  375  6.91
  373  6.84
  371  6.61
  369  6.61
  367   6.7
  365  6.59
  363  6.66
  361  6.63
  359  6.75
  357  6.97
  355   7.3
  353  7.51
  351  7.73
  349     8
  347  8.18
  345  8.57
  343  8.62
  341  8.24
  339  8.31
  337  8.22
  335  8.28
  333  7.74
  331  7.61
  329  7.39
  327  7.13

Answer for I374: 6.79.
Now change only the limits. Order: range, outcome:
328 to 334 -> 7.58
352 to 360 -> 7.13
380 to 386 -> 7.08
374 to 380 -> 6.87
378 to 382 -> 6.92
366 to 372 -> 6.64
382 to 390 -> 7.3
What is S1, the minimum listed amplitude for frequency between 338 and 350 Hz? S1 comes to 8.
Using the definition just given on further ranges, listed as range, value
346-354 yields 7.51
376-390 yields 6.78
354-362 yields 6.63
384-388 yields 7.21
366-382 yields 6.61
